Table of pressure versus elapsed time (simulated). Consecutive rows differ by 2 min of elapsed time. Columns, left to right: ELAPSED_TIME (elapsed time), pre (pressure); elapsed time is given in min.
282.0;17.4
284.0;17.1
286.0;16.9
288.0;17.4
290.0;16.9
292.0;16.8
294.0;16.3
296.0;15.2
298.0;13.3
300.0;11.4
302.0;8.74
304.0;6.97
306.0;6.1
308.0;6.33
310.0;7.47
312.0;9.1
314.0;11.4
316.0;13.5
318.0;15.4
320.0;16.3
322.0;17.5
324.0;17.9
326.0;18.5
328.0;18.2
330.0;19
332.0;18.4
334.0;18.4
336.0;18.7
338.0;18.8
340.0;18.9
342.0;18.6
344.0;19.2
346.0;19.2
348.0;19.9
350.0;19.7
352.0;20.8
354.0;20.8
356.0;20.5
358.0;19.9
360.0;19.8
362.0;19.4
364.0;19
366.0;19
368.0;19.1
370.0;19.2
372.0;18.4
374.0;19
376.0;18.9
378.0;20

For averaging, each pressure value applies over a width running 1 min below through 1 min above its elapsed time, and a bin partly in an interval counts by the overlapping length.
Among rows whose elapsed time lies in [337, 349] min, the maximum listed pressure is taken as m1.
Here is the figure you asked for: 19.9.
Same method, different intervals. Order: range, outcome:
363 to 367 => 19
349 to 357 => 20.8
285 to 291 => 17.4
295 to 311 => 15.2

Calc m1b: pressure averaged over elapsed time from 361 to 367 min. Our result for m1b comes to 19.1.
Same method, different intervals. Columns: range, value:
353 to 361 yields 20.2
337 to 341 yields 18.9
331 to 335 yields 18.4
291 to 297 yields 16.1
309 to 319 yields 11.4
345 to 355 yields 20.1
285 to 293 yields 17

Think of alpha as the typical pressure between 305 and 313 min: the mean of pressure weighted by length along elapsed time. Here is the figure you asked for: 7.25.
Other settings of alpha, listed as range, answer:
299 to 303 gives 10.1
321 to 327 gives 18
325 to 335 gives 18.5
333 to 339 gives 18.6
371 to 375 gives 18.7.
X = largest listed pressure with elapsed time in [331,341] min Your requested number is 18.9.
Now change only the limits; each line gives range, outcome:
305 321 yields 16.3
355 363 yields 20.5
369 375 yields 19.2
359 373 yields 19.8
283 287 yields 17.1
